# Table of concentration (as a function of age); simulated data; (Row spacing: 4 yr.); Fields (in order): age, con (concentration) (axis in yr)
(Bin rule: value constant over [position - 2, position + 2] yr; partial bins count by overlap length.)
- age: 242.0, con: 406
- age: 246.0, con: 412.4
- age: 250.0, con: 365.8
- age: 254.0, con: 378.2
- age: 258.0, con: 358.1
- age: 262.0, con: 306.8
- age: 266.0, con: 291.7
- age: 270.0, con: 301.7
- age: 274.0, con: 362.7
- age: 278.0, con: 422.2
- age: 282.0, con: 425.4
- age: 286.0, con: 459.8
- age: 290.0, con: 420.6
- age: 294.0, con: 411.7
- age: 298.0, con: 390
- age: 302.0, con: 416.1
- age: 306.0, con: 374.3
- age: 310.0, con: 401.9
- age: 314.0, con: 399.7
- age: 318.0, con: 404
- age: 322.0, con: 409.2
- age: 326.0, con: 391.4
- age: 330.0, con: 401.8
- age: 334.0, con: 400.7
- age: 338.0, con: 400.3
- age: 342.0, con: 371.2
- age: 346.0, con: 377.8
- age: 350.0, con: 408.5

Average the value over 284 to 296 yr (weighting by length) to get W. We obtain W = 431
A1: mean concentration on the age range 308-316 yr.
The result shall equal 401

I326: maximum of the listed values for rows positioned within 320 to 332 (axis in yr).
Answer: 409.2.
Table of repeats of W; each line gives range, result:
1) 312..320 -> 402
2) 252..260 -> 368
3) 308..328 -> 401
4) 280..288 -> 443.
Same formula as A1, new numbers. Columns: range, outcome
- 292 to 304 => 406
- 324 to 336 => 398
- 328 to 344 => 394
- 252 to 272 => 327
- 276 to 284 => 424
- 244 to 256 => 385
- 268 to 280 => 362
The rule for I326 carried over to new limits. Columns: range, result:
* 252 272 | 378.2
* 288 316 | 420.6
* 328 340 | 401.8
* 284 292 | 459.8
